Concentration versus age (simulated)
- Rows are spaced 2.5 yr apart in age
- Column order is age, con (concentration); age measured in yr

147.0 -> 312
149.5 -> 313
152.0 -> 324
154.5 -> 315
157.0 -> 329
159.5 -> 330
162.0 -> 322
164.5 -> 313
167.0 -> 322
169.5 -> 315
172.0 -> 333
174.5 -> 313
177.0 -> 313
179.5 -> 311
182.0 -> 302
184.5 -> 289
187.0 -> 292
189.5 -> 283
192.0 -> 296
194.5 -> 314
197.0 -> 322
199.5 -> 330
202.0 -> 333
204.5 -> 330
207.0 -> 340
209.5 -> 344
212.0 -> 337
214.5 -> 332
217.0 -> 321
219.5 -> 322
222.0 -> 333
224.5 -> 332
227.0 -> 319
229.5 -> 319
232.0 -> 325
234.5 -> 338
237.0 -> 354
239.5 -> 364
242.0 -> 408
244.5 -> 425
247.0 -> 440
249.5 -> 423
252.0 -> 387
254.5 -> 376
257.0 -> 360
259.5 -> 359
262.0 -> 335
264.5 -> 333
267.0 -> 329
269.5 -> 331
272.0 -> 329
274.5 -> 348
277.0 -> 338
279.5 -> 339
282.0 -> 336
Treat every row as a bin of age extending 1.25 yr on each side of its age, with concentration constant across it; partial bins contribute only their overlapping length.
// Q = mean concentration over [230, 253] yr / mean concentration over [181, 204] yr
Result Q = 1.24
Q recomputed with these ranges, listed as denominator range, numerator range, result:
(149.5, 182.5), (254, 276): 1.08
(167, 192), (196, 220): 1.08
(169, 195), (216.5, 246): 1.14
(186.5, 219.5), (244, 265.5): 1.18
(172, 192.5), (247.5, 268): 1.21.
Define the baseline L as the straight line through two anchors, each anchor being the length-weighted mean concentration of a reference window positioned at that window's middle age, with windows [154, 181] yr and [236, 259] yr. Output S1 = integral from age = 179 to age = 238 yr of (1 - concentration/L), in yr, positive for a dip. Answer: 5.8 yr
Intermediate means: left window 320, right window 392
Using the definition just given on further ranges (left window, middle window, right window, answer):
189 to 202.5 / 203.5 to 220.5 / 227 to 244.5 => -0.1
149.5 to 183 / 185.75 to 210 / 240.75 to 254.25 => 2.6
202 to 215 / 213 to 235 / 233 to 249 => 2.1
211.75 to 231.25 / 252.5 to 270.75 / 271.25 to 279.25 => -0.7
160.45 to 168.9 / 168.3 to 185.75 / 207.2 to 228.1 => 0.6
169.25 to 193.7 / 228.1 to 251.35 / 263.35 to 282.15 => -3.8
